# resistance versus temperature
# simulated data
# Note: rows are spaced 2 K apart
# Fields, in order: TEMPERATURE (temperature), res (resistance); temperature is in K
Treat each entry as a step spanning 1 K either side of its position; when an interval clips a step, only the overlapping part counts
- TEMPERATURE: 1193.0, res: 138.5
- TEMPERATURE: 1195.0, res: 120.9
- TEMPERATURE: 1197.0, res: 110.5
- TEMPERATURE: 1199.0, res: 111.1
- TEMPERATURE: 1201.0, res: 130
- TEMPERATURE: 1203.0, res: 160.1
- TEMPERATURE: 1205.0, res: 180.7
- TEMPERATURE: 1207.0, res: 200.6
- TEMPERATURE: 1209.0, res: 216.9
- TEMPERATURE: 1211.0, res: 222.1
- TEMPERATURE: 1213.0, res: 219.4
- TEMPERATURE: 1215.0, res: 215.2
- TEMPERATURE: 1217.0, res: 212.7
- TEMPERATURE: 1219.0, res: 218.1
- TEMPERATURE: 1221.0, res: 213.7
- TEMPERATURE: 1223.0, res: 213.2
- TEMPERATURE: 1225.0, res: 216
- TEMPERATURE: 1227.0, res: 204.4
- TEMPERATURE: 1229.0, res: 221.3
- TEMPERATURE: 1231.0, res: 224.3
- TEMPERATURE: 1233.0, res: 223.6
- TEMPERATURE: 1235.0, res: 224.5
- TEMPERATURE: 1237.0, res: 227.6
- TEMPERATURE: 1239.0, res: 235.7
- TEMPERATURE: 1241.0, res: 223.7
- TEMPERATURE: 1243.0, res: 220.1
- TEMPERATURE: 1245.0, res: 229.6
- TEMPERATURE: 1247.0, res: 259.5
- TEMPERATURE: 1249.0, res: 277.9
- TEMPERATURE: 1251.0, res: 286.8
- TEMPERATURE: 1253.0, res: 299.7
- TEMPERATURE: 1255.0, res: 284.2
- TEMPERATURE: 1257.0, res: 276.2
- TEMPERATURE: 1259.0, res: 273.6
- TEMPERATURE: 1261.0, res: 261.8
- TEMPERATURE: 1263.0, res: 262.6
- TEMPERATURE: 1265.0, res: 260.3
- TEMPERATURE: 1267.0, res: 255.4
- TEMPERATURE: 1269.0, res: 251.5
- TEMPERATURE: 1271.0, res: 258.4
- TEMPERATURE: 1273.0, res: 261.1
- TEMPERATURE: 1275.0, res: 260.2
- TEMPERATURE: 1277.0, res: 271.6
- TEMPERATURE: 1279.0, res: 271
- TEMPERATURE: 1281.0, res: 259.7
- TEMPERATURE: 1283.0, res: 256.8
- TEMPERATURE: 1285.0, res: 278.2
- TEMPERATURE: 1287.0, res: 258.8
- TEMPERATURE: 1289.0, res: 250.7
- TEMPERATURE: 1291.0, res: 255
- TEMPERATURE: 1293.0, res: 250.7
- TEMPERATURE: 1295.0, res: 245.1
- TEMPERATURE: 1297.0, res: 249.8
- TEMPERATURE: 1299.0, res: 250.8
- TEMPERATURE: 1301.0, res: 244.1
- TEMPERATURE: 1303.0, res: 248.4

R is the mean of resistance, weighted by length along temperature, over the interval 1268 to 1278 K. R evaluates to 261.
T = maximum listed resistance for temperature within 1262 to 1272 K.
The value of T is 262.6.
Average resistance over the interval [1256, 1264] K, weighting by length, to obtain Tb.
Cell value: 269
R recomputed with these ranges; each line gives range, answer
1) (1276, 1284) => 265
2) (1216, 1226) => 215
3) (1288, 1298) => 250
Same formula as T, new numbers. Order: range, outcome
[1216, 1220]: 218.1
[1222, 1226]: 216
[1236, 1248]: 259.5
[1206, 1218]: 222.1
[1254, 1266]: 284.2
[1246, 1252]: 286.8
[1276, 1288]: 278.2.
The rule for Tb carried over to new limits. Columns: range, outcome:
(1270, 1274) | 260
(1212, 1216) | 217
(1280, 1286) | 265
